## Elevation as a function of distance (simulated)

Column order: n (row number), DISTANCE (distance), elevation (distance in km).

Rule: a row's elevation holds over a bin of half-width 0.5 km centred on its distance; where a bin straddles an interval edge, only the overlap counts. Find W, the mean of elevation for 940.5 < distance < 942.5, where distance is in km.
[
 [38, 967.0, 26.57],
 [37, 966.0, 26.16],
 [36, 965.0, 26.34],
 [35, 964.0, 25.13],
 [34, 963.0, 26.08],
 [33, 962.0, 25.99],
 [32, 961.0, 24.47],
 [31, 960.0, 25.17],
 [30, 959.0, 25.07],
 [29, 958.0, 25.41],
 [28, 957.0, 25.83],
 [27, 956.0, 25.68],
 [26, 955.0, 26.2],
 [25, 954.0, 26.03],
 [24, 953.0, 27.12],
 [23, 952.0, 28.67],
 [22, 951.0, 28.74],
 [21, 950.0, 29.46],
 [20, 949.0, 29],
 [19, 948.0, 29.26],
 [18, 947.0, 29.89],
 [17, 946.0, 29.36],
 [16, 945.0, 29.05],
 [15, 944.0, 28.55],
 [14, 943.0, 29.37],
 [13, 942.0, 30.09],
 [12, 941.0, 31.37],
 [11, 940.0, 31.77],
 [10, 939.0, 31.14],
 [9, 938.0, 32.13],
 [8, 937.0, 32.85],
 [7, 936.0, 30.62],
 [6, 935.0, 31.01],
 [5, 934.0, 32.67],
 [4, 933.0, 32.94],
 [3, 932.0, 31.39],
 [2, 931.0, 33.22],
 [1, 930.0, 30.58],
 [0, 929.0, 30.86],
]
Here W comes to 30.7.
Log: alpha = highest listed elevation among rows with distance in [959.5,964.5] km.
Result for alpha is 26.08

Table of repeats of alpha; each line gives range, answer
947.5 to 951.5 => 29.46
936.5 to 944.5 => 32.85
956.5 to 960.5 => 25.83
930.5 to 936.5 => 33.22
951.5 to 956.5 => 28.67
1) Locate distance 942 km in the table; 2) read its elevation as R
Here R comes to 30.09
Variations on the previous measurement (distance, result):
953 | 27.12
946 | 29.36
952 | 28.67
